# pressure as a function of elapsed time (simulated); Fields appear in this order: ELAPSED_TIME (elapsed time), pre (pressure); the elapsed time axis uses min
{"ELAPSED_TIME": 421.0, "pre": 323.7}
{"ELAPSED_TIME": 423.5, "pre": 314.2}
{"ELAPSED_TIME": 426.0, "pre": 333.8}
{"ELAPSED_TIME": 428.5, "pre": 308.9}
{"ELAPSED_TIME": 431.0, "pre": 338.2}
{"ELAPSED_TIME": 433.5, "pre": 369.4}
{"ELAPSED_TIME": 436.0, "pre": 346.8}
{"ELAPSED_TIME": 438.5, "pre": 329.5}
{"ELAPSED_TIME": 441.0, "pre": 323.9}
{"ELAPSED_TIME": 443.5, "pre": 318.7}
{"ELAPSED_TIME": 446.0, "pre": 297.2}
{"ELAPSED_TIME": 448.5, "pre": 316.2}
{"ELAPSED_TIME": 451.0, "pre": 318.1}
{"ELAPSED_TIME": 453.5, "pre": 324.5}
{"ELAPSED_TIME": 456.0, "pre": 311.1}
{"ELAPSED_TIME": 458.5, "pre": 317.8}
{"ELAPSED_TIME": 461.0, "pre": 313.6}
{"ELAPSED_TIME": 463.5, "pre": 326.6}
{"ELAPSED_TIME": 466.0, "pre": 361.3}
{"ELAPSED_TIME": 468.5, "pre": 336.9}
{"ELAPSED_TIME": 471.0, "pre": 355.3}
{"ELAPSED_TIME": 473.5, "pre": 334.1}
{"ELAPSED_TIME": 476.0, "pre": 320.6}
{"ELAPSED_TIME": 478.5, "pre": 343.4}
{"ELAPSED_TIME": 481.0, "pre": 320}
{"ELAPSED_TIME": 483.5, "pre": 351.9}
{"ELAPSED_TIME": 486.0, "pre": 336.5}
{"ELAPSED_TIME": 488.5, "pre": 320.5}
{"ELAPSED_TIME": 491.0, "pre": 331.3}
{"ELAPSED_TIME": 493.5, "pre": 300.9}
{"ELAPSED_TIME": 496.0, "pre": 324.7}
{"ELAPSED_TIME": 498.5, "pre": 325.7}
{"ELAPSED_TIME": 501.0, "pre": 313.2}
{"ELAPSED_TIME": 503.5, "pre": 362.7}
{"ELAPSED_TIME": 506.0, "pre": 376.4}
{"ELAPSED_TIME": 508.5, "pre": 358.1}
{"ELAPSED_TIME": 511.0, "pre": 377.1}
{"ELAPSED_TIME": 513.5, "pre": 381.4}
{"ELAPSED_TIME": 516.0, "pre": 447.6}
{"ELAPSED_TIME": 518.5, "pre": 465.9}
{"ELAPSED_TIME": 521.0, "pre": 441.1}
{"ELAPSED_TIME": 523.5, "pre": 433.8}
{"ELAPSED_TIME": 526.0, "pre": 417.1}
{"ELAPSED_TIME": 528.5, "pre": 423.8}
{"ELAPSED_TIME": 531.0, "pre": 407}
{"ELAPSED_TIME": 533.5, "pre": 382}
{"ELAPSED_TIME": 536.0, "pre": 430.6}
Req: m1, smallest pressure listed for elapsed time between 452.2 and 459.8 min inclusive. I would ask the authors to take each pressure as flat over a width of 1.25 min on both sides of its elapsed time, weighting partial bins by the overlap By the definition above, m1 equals 311.1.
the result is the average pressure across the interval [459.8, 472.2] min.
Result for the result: 339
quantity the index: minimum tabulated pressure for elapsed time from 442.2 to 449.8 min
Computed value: 297.2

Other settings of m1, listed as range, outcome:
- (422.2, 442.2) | 308.9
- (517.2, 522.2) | 441.1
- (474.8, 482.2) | 320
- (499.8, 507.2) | 313.2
